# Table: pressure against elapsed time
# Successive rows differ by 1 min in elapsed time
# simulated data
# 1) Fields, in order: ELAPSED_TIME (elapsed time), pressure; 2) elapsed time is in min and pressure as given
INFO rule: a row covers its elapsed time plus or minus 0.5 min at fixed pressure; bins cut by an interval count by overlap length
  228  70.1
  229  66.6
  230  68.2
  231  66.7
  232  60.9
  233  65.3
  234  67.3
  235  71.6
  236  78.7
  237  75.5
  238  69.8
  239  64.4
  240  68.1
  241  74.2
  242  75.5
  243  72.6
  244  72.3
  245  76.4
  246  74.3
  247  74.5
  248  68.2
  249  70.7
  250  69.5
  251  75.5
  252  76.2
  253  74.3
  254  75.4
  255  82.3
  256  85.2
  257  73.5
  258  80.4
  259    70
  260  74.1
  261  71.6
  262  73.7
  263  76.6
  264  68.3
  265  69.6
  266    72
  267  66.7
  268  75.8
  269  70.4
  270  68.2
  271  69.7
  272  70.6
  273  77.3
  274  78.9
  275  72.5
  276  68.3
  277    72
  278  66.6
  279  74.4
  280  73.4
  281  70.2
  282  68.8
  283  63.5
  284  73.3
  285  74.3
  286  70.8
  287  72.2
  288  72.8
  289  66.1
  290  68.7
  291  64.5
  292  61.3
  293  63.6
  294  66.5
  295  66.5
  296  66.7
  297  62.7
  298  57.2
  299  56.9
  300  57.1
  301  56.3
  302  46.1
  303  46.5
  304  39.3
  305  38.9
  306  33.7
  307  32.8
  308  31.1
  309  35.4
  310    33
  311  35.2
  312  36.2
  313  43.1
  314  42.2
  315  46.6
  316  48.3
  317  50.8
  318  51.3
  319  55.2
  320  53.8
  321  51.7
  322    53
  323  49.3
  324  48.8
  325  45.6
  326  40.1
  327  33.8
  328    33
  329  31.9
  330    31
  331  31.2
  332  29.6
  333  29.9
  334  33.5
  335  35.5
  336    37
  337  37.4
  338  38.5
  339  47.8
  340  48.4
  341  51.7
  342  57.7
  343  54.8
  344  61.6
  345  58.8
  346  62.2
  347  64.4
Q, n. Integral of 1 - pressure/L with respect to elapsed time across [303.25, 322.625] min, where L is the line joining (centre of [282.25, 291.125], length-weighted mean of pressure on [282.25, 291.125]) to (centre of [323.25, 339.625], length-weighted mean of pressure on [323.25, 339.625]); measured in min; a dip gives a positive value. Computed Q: 2.6 min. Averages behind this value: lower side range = 69.8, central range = 42.8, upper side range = 36.8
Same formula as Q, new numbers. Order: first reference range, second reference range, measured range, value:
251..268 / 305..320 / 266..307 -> -4.7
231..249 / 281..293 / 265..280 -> -0.5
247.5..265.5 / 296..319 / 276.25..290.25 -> -2.7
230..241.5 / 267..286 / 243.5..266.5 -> -1.3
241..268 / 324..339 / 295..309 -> 0.7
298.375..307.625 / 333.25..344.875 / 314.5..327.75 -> -0.7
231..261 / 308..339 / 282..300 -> -4.0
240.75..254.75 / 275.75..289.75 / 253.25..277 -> -0.5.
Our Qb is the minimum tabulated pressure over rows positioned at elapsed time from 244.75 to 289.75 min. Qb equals 63.5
